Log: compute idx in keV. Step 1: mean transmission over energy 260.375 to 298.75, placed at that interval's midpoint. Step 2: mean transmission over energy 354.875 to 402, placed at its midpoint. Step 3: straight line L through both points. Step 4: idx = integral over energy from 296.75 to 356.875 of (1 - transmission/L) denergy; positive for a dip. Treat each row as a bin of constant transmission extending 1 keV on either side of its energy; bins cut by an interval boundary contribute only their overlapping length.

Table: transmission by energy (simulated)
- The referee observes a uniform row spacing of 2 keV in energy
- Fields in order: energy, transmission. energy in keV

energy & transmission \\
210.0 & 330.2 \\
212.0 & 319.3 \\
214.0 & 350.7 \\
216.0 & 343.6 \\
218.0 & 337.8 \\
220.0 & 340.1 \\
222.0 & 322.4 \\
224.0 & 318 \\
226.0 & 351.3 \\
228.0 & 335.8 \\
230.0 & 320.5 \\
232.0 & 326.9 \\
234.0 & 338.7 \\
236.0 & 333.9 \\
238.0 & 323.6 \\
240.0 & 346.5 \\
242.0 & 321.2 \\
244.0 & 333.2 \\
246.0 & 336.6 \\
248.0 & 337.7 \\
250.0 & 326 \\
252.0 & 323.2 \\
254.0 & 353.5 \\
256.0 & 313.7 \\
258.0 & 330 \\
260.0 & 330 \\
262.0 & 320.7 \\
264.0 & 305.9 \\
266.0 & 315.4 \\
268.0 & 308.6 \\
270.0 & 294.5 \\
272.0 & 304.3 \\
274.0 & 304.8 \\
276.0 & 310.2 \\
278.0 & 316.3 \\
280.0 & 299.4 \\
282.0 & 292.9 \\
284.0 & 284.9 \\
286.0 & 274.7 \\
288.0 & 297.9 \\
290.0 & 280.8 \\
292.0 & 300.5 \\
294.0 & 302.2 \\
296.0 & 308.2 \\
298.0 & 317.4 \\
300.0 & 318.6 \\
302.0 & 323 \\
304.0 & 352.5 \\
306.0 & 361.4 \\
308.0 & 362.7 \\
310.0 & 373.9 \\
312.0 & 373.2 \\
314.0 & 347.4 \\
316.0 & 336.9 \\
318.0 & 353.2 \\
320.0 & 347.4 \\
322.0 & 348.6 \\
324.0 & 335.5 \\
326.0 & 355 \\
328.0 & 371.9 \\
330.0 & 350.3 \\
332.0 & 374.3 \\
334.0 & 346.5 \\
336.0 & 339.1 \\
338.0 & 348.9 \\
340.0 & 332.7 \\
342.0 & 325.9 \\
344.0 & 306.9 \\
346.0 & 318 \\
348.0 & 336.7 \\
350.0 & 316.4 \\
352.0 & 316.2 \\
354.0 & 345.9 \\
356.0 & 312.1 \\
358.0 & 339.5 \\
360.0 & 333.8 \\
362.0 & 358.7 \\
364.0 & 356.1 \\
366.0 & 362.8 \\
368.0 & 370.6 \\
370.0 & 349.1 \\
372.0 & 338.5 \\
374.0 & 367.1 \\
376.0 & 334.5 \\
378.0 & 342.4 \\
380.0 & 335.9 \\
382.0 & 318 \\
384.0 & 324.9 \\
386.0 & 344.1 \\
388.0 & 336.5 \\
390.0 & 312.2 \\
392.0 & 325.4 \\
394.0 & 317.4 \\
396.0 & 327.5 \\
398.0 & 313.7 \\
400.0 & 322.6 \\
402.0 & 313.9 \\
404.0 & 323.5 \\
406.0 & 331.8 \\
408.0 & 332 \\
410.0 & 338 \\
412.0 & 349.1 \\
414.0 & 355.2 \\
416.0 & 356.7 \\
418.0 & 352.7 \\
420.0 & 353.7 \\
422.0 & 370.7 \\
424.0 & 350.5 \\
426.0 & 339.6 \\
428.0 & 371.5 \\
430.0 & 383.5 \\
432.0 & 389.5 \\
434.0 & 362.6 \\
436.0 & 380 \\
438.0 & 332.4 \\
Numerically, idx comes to -4.4 keV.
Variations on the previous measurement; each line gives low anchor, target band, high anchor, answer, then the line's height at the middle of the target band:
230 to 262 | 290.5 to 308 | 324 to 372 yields 0.66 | 337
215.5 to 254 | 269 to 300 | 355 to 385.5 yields 3.38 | 337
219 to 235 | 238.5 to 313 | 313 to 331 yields 4.46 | 341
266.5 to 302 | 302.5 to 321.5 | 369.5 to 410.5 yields -2.83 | 309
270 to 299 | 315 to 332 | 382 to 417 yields -2.26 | 310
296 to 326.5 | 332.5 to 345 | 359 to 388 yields 0.38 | 345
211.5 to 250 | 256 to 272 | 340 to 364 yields 0.88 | 332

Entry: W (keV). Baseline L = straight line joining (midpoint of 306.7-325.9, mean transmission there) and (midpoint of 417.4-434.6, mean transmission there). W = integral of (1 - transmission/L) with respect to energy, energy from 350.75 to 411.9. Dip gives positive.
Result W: 4.2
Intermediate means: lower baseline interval 353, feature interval 335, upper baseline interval 364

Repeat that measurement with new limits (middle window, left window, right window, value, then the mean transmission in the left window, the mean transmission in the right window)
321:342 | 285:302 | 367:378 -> -1.5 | 301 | 351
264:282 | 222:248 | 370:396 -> 1.4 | 332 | 333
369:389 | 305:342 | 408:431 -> 0.9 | 353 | 355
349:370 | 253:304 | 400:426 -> -0.8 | 309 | 343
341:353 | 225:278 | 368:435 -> 0.6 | 325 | 342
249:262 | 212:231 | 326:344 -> 0.4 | 335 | 347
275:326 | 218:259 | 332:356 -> 0.9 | 332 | 331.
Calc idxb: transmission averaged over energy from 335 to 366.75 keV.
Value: 334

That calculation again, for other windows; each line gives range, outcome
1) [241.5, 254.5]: 333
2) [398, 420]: 337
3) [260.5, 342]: 327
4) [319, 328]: 349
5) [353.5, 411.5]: 335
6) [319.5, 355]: 340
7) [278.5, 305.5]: 305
